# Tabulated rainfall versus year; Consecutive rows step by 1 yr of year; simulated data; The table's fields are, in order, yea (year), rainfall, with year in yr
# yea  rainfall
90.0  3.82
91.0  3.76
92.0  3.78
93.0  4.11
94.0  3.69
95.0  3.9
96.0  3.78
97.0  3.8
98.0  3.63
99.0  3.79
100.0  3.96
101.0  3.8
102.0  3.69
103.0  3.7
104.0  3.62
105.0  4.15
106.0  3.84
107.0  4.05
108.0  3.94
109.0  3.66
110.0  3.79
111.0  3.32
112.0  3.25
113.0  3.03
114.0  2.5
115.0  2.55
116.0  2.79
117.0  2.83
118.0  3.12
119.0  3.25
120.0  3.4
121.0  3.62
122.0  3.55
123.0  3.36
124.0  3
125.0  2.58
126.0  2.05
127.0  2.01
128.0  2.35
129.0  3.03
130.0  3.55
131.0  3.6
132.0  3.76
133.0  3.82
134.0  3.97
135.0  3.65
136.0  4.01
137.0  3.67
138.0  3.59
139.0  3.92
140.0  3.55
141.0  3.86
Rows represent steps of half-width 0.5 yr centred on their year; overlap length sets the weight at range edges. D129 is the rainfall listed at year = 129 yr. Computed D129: 3.03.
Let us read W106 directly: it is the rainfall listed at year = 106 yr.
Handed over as 3.84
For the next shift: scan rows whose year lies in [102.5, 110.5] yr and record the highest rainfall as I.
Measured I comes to 4.15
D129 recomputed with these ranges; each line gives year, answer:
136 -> 4.01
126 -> 2.05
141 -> 3.86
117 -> 2.83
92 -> 3.78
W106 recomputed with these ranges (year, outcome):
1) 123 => 3.36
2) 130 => 3.55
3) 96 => 3.78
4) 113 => 3.03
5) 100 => 3.96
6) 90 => 3.82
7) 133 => 3.82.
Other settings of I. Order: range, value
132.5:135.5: 3.97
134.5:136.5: 4.01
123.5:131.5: 3.6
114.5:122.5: 3.62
